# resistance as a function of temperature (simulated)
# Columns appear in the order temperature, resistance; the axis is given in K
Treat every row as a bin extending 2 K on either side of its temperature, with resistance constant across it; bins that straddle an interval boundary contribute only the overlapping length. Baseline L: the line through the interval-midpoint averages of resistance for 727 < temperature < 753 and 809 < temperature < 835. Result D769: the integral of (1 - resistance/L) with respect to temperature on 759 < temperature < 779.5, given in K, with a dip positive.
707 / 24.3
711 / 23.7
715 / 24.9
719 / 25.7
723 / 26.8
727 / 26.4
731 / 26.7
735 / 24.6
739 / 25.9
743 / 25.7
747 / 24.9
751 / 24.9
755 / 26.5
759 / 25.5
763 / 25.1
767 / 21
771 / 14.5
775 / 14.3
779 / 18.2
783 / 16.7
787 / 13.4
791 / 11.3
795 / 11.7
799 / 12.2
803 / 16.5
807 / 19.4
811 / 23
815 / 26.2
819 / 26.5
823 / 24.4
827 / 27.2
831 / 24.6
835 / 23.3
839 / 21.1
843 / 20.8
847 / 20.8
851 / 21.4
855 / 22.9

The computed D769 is 4.91 K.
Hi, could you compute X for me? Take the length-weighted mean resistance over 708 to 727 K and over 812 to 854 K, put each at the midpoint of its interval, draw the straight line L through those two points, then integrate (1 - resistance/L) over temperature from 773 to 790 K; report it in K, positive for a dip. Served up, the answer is 6.3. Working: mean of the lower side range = 25.3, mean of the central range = 15.4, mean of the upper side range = 23.6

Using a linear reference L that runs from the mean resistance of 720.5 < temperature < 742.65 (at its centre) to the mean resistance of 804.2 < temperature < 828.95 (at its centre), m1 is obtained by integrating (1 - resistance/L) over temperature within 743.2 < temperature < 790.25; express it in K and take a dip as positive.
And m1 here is 9.1 K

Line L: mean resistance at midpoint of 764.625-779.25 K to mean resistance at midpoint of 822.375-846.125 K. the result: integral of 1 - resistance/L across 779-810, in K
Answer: 7.0 K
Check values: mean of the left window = 17.1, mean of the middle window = 15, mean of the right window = 23.4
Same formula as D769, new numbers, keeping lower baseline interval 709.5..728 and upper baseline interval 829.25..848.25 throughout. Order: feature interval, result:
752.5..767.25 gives -0.37 K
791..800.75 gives 4.82 K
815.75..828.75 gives -1.97 K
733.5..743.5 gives -0.18 K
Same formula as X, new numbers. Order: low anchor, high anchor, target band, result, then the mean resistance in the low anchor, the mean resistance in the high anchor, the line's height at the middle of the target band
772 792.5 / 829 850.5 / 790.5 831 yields -3.6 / 14.9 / 22.1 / 18.4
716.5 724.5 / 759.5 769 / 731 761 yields -1.2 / 26.1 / 23.4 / 24.6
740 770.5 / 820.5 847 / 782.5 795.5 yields 5.9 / 24.3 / 23.4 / 23.9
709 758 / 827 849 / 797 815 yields 3.6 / 25.6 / 22.6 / 23.5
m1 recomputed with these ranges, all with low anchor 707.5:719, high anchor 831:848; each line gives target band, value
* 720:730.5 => -0.97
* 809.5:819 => -1.13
